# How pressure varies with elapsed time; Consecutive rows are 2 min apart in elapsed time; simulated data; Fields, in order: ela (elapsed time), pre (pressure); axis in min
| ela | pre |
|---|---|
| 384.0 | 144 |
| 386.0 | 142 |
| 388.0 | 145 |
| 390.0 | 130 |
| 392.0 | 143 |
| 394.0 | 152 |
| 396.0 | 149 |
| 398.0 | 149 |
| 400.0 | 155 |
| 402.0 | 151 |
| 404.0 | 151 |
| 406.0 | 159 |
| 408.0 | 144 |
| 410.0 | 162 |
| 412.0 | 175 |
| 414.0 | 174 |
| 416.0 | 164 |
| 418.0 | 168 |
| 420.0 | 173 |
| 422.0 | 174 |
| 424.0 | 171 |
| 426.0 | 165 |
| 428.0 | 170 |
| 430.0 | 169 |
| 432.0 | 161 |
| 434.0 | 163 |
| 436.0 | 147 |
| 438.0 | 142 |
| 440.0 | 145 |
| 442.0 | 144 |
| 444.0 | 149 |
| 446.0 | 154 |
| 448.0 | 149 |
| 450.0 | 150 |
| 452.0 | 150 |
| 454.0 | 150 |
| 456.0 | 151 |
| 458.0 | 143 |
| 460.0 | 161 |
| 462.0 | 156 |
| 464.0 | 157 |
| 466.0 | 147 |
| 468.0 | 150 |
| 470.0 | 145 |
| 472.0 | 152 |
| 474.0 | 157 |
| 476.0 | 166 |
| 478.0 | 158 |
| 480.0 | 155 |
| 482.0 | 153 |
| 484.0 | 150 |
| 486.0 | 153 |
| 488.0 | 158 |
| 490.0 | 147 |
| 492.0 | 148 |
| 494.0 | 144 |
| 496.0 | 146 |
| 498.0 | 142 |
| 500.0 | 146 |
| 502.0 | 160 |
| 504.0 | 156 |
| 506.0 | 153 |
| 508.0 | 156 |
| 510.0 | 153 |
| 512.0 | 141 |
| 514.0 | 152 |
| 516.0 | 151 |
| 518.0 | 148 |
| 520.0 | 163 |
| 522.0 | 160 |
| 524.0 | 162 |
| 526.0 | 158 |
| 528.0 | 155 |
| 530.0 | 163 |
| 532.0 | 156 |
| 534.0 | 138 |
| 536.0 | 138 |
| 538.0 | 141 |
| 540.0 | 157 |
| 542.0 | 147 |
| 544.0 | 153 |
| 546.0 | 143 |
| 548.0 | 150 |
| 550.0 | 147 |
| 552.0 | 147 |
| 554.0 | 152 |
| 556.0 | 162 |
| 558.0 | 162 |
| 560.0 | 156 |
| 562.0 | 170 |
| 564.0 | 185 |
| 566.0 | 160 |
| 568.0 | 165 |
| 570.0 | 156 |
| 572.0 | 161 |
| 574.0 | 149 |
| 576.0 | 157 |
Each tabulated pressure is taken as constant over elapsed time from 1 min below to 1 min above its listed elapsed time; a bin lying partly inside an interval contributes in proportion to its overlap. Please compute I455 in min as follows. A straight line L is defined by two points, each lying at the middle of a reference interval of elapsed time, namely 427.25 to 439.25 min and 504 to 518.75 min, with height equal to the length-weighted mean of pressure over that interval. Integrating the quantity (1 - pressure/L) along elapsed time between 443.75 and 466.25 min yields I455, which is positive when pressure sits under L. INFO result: 0.6 min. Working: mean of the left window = 158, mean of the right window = 151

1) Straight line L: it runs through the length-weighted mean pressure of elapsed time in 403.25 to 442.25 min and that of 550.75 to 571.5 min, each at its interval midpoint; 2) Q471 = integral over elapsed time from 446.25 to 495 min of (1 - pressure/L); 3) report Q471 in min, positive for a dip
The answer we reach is 2.80 min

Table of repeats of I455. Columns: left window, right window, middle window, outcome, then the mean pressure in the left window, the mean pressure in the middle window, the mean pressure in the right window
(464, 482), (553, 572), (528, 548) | 1.5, 154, 149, 163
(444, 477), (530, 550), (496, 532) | -1.1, 152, 154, 148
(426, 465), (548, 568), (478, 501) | 0.9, 154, 150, 160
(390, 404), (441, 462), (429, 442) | -0.3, 148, 154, 150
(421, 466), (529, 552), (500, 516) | -0.2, 155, 152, 148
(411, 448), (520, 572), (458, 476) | 0.7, 161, 153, 156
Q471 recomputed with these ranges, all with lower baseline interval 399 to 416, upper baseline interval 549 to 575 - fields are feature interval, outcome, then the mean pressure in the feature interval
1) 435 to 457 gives 1.51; 148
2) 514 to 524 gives 0.22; 156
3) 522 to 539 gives 0.80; 152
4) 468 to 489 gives 0.63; 154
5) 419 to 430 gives -0.78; 170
